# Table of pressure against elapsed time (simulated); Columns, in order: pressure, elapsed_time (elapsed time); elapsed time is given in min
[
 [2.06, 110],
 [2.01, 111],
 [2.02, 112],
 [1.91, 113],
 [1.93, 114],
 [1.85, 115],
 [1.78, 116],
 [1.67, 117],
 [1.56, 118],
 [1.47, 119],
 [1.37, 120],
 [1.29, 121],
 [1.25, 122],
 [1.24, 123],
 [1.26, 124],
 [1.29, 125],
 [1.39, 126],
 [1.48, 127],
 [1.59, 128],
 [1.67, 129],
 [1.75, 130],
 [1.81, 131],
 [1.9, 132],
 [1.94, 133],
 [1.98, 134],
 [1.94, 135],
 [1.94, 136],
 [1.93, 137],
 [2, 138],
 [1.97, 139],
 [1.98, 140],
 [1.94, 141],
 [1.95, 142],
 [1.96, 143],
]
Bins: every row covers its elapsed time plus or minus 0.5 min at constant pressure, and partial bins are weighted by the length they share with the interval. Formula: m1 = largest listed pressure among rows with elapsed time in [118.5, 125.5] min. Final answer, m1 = 1.47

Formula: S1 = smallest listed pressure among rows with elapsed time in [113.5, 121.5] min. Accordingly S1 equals 1.29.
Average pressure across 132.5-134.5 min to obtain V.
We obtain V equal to 1.96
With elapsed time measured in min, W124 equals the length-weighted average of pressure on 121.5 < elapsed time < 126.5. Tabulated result 1.29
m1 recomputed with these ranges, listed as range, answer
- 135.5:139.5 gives 2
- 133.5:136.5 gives 1.98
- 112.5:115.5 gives 1.93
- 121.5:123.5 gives 1.25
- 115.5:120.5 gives 1.78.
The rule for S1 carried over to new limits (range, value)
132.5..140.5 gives 1.93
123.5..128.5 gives 1.26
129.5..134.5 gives 1.75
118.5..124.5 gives 1.24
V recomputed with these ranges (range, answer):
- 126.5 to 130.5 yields 1.62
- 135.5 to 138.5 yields 1.96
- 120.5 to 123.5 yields 1.26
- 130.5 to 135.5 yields 1.91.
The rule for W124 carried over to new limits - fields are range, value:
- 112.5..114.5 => 1.92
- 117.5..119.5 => 1.52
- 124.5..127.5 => 1.39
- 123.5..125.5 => 1.27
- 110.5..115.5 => 1.94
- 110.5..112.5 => 2.01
